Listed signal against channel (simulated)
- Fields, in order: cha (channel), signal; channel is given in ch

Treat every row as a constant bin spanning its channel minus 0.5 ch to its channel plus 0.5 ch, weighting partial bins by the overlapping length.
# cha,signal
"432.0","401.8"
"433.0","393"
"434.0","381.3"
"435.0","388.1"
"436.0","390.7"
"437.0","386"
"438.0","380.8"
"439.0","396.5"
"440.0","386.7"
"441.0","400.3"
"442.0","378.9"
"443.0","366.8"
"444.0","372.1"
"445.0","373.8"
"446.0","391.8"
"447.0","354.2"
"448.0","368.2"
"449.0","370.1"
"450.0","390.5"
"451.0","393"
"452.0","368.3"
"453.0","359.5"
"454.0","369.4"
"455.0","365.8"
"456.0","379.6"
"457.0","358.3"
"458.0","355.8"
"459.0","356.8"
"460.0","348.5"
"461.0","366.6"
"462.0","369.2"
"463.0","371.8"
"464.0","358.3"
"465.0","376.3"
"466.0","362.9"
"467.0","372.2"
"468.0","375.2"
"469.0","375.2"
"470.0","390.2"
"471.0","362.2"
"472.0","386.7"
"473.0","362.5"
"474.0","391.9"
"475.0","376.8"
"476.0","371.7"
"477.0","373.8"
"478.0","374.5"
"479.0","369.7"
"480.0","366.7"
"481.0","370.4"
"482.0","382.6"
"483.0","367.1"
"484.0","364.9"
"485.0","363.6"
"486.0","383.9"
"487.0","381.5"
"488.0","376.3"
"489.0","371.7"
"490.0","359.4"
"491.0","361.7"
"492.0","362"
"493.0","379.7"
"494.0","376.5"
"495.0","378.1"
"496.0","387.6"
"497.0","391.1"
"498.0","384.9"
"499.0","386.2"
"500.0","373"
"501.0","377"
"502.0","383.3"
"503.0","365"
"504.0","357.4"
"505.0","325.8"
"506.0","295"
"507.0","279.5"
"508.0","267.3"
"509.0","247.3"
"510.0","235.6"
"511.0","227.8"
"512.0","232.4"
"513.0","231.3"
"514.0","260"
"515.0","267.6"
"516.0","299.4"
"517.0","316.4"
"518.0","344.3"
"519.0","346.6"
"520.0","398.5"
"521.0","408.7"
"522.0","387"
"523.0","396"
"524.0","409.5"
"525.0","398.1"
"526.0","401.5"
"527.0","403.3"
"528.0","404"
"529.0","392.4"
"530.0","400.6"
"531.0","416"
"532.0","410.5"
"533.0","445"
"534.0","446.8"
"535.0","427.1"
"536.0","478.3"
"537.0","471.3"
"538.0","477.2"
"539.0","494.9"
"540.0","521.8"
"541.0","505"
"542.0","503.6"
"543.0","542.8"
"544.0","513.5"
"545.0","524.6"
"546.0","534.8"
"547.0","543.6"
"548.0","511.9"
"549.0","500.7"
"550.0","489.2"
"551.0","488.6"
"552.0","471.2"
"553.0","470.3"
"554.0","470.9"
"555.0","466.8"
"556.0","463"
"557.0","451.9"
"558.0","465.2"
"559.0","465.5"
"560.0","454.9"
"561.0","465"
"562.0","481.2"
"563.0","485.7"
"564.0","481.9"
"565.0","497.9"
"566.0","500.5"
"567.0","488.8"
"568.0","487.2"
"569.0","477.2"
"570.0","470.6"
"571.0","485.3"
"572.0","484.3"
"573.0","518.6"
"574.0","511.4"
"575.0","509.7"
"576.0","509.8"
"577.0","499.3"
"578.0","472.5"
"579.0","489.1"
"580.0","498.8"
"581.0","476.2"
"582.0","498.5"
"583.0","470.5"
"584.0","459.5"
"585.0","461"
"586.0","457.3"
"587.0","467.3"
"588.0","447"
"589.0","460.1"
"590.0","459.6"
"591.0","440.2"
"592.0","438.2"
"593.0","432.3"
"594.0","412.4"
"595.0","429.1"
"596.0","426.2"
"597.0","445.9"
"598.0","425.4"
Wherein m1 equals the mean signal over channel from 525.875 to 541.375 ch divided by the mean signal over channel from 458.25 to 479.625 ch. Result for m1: 1.20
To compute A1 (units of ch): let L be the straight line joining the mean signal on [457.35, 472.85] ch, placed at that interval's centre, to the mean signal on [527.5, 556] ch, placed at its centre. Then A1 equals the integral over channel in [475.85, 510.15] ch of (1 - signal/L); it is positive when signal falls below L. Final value 4.06 ch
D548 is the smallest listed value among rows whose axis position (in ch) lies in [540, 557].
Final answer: 451.9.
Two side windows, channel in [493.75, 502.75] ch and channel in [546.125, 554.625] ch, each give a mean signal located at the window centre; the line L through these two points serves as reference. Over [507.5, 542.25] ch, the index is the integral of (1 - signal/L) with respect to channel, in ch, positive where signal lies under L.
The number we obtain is 5.1 ch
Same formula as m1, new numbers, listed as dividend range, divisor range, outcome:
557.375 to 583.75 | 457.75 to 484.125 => 1.31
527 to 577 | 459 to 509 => 1.31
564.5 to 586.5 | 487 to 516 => 1.48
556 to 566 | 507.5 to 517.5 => 1.83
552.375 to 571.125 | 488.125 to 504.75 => 1.27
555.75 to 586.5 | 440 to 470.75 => 1.30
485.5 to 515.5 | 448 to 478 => 0.90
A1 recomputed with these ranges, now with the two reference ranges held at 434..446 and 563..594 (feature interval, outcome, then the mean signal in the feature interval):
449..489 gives 3.16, 372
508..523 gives 4.59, 302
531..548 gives -1.40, 489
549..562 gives -0.24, 470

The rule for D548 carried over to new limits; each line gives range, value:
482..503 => 359.4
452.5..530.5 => 227.8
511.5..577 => 231.3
